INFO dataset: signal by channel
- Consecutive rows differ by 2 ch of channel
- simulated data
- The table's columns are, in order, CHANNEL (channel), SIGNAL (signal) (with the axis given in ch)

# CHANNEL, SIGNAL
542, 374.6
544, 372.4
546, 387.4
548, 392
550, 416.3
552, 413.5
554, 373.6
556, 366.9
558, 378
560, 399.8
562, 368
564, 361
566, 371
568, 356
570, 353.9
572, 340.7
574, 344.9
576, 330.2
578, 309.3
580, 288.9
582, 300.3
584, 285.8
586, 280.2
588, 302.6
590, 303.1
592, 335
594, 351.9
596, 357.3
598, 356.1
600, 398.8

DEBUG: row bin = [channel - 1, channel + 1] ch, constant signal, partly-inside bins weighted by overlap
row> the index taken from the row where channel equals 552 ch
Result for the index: 413.5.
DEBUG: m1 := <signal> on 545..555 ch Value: 397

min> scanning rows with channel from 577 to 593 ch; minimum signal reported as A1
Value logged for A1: 280.2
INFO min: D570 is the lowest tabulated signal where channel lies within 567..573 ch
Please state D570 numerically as 340.7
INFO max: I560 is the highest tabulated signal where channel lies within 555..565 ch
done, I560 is 399.8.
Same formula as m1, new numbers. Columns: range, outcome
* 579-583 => 295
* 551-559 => 383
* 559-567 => 375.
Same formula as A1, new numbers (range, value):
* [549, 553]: 413.5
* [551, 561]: 366.9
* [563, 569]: 356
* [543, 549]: 372.4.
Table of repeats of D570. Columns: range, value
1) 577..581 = 288.9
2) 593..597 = 351.9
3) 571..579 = 309.3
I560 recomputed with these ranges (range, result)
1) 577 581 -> 309.3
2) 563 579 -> 371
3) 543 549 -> 392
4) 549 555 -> 416.3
